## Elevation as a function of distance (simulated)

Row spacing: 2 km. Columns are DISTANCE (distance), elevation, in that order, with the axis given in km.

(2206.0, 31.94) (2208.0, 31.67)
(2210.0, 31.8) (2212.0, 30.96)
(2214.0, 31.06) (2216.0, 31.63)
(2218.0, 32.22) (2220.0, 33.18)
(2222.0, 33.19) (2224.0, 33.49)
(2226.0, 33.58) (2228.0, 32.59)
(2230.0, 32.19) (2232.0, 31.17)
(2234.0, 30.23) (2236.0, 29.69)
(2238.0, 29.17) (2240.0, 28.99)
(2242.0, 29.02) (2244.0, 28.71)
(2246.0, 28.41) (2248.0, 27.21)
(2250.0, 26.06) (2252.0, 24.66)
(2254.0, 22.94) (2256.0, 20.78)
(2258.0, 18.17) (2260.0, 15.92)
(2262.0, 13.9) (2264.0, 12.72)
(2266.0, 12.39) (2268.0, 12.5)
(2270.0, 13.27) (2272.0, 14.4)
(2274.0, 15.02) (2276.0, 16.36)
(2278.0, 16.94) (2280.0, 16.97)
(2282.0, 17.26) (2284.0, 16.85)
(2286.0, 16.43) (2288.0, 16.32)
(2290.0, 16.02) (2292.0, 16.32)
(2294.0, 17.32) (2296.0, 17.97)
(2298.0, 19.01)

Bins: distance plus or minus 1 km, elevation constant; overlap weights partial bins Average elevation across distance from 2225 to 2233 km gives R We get 32.4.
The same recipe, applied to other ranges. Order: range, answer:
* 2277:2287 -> 16.9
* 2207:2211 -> 31.7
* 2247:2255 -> 25.2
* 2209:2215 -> 31.3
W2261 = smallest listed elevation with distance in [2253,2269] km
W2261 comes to 12.39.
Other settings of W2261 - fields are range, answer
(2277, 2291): 16.02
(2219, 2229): 32.59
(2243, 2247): 28.41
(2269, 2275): 13.27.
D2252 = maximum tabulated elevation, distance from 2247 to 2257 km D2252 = 27.21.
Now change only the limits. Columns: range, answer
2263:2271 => 13.27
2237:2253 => 29.17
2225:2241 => 33.58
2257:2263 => 18.17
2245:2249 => 28.41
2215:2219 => 32.22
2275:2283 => 17.26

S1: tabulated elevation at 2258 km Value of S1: 18.17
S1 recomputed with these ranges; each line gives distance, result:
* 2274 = 15.02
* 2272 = 14.4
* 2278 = 16.94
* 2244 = 28.71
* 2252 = 24.66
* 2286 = 16.43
